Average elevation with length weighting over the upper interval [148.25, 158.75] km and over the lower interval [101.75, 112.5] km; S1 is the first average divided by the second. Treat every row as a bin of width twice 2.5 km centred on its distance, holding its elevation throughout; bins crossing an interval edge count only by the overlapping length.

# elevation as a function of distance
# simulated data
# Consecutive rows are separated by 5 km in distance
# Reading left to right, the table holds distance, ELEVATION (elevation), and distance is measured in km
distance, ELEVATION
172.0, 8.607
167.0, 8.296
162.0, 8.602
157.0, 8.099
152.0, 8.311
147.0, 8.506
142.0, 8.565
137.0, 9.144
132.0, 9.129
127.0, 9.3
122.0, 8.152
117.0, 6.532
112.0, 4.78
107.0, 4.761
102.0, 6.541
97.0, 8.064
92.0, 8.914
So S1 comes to 1.6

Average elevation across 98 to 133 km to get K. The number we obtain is 6.98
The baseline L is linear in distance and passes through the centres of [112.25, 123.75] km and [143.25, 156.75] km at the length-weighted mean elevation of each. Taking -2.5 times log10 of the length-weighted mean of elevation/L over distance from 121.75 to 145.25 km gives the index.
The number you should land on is -0.18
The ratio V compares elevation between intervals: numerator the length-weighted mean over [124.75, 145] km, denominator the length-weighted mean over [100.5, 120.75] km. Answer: 1.56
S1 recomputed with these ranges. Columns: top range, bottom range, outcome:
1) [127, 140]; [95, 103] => 1.24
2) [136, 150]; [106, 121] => 1.52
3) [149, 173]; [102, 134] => 1.19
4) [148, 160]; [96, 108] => 1.28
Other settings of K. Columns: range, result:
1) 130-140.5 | 9.08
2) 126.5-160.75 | 8.68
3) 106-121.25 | 5.74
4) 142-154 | 8.45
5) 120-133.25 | 8.86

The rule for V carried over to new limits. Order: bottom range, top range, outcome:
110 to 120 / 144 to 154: 1.45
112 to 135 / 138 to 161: 1.07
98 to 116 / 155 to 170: 1.47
